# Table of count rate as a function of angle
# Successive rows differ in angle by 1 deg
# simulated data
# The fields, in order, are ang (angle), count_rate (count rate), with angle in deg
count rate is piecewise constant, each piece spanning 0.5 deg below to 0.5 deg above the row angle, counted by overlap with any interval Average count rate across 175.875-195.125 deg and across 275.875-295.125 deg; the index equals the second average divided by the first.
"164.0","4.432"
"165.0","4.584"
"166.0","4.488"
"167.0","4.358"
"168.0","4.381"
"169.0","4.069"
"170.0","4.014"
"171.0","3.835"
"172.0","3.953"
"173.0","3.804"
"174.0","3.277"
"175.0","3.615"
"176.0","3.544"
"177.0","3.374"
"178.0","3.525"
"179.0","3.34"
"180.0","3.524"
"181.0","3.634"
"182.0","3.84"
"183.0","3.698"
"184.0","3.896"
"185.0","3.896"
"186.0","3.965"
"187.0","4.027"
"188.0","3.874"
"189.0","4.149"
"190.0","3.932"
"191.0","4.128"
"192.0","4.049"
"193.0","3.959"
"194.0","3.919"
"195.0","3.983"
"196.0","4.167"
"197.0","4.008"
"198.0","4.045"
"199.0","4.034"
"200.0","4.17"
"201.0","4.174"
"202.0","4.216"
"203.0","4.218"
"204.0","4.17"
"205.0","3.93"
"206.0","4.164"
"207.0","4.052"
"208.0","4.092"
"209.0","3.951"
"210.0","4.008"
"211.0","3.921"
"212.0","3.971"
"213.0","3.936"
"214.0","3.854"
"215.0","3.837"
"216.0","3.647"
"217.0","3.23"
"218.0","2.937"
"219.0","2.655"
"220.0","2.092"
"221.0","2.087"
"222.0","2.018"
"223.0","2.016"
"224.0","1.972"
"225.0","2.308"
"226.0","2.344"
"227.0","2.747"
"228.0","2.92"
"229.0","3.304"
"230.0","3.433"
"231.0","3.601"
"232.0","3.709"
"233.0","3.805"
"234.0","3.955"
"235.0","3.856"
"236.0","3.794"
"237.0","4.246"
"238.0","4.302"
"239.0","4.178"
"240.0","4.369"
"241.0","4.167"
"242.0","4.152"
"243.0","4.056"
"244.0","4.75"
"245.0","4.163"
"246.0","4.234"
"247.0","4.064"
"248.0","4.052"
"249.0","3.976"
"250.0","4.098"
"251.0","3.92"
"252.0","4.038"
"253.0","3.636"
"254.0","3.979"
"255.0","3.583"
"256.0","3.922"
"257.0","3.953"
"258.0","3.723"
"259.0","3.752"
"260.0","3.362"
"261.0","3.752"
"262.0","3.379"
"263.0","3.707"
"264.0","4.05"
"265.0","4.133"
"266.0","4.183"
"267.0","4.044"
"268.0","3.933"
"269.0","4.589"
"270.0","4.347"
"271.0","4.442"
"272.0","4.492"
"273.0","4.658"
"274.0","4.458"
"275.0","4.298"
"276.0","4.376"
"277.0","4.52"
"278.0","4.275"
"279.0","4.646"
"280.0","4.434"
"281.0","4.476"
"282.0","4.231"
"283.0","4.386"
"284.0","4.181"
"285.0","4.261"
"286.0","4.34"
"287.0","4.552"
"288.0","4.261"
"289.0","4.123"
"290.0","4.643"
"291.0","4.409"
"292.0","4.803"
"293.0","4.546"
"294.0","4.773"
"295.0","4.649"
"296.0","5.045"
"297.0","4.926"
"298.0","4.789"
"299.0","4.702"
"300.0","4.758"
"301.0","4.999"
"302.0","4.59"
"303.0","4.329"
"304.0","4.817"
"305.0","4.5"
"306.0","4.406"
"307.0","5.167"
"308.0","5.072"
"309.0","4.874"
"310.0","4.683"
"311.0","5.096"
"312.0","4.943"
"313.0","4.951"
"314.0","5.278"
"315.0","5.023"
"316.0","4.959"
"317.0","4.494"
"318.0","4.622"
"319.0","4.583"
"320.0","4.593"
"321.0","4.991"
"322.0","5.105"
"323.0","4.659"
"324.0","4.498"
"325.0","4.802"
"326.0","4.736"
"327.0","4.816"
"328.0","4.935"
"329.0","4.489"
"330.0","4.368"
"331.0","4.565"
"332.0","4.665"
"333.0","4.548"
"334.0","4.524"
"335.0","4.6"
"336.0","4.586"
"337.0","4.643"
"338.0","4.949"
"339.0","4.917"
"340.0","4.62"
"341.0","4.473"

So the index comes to 1.2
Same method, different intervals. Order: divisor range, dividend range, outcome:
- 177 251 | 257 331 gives 1.21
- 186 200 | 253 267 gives 0.95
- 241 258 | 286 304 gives 1.15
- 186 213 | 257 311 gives 1.09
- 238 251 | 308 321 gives 1.16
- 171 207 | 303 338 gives 1.22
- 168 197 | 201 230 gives 0.87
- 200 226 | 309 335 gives 1.39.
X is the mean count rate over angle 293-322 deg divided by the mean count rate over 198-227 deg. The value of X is 1.40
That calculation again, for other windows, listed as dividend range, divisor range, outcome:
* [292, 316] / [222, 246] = 1.36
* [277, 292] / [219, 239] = 1.42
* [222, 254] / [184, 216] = 0.91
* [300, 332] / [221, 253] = 1.32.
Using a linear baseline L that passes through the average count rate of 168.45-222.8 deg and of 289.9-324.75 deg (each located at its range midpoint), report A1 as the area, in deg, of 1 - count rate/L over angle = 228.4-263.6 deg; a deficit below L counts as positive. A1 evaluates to 2.5 deg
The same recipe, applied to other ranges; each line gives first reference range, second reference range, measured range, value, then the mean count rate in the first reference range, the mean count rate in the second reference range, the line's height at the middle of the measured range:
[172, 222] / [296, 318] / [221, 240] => 3.9 deg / 3.75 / 4.83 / 4.08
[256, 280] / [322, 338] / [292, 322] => -2.3 deg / 4.14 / 4.65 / 4.46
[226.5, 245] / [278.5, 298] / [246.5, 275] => 1.1 deg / 3.86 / 4.52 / 4.17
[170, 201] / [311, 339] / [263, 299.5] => 0.3 deg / 3.85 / 4.75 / 4.47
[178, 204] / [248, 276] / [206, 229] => 4.8 deg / 3.95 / 4.02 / 3.98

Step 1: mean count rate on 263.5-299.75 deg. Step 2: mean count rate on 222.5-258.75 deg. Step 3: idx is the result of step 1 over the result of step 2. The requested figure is 1.2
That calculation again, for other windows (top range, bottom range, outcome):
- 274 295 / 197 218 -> 1.12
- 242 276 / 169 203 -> 1.05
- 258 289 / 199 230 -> 1.25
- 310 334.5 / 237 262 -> 1.19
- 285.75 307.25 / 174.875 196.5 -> 1.21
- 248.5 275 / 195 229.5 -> 1.16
